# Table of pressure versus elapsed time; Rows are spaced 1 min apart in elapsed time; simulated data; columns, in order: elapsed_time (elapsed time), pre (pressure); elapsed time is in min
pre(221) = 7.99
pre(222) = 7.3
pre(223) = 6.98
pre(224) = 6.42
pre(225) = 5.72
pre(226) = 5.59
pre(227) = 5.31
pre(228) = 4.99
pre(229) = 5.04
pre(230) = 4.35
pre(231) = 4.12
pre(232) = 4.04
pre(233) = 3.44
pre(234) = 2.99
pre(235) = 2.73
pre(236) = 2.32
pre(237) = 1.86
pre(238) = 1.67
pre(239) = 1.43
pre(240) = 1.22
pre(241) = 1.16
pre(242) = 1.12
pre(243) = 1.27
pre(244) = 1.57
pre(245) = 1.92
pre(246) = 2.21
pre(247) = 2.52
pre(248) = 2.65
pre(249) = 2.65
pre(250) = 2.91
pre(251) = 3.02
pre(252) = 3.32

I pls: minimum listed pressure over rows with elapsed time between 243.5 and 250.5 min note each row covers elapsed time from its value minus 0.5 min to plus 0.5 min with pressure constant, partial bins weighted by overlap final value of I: 1.57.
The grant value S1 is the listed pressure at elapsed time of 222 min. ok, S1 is 7.3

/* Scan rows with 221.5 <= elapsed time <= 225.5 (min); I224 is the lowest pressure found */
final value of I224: 5.72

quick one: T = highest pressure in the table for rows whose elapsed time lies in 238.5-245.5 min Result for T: 1.92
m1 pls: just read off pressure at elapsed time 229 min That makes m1 5.04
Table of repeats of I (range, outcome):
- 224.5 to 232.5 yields 4.04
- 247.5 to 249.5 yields 2.65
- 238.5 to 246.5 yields 1.12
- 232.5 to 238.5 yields 1.67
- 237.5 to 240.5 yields 1.22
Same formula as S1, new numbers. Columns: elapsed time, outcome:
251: 3.02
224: 6.42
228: 4.99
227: 5.31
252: 3.32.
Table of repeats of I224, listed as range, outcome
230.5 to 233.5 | 3.44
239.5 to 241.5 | 1.16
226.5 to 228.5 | 4.99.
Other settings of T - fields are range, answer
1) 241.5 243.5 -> 1.27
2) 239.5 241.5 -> 1.22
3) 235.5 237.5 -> 2.32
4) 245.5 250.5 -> 2.91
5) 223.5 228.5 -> 6.42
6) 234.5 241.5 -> 2.73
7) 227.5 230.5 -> 5.04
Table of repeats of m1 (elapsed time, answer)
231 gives 4.12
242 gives 1.12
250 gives 2.91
